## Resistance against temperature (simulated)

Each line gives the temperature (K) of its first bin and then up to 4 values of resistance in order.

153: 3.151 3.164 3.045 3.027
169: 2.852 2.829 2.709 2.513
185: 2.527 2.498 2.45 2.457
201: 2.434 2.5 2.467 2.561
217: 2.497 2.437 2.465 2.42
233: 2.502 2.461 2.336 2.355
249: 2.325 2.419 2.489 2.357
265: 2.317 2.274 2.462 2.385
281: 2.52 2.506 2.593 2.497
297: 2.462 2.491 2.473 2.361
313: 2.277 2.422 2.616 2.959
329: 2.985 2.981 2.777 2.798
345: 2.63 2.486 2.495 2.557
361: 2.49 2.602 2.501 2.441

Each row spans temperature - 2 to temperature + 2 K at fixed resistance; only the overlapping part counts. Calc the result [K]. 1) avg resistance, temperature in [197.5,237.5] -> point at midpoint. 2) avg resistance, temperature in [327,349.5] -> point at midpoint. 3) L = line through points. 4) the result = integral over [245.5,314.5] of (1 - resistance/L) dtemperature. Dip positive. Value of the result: 5.65 K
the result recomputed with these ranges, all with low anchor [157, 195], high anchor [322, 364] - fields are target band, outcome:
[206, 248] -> 4.35 K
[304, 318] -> 1.76 K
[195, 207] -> 1.19 K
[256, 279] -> 2.94 K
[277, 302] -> 2.00 K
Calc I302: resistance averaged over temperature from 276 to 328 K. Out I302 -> 2.52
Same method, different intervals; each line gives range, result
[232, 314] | 2.42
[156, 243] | 2.59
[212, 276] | 2.41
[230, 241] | 2.45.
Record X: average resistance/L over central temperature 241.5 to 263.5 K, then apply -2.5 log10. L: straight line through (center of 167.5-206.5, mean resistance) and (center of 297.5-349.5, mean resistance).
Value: 0.10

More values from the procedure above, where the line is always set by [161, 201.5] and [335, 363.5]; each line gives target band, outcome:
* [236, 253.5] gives 0.116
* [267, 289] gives 0.078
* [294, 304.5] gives 0.061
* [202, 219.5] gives 0.062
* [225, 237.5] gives 0.077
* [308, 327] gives 0.033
